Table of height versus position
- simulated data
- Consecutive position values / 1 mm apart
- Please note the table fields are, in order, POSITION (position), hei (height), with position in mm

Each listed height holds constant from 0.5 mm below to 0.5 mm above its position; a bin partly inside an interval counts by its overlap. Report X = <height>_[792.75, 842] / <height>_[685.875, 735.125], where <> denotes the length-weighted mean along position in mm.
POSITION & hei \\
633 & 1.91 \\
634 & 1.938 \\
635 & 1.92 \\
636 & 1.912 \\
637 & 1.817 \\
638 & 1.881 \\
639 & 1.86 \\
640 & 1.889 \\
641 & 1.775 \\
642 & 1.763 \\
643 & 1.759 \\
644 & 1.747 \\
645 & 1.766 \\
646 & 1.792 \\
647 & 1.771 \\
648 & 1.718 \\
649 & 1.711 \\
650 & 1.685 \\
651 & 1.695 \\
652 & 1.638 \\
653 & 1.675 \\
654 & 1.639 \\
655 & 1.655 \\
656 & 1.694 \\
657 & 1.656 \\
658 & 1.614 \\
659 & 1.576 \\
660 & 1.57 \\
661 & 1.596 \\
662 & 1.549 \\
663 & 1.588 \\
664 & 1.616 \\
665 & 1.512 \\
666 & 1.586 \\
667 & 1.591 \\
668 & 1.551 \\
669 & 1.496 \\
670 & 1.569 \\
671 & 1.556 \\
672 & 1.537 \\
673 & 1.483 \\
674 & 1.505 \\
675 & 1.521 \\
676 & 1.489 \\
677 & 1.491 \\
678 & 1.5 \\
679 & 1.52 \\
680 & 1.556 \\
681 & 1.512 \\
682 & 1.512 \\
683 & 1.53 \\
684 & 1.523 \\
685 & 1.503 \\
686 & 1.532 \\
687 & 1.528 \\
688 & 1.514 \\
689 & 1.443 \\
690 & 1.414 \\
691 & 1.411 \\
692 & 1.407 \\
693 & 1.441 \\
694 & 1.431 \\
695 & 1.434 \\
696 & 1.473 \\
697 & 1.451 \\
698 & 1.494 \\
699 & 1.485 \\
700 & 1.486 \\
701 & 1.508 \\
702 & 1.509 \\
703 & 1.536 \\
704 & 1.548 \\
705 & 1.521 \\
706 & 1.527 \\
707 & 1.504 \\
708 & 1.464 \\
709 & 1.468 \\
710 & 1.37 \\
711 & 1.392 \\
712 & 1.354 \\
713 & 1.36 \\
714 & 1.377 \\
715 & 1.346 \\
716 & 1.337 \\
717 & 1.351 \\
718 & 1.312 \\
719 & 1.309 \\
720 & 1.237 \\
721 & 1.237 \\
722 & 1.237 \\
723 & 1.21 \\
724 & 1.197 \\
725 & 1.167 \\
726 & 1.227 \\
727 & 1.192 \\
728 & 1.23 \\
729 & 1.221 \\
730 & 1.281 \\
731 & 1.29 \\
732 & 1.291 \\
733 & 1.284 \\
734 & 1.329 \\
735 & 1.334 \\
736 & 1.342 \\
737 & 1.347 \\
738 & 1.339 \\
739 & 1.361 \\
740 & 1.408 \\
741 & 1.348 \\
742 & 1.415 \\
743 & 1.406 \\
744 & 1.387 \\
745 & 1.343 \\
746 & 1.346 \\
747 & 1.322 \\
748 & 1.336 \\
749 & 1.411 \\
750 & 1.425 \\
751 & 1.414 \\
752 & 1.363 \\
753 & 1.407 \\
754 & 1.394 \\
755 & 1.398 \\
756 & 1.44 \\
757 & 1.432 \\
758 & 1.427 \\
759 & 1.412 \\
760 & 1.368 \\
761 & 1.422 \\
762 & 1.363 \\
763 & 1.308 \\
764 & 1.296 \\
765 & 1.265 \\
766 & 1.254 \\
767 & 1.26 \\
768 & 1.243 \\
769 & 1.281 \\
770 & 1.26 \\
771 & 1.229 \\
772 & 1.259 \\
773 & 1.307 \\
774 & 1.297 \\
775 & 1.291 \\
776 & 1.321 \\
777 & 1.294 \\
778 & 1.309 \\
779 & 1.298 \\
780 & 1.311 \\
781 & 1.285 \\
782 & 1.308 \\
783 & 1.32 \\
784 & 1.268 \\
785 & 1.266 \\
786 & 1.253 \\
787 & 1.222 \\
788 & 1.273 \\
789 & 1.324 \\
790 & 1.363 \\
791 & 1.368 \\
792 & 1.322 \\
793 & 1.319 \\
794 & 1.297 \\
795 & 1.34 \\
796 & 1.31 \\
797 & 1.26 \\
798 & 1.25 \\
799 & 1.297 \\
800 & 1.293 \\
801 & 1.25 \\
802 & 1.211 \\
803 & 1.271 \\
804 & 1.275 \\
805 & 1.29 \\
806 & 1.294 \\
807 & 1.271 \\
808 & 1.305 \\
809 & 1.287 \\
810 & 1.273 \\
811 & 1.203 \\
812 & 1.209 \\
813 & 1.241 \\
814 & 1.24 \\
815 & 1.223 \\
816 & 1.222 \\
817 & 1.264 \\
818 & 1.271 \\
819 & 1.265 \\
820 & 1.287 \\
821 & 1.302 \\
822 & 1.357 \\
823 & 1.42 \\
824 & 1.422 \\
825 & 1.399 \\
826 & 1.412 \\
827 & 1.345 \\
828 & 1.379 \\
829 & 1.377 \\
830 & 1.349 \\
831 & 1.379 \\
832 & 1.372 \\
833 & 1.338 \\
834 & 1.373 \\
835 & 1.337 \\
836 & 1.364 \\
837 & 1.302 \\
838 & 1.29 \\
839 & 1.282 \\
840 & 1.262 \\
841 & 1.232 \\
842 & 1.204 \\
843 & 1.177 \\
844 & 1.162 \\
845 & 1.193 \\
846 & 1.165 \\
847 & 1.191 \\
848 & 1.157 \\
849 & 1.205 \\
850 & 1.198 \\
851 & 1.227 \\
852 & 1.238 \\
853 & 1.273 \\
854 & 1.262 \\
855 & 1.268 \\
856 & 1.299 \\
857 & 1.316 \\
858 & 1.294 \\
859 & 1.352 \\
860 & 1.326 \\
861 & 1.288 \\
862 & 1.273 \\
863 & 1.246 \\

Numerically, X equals 0.94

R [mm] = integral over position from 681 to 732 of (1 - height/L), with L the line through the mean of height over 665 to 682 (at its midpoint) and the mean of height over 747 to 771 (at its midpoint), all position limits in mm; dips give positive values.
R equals 2.3 mm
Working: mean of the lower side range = 1.53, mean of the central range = 1.4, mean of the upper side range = 1.35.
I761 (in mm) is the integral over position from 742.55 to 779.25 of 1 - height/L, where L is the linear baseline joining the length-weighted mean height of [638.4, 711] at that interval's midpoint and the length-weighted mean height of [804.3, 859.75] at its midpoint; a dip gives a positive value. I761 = 1.9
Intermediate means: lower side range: 1.57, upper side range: 1.28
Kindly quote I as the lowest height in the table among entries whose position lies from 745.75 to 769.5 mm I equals 1.243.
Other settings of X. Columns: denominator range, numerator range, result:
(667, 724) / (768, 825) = 0.89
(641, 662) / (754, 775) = 0.79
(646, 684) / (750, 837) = 0.83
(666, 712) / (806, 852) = 0.86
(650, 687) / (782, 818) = 0.82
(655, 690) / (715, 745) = 0.84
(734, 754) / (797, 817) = 0.92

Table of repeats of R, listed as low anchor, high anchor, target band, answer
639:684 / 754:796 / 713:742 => 2.96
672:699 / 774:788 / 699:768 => 1.42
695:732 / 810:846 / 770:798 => 0.59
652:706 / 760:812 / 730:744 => 0.54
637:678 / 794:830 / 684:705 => 1.09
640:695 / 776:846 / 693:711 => 0.41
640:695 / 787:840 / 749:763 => 0.13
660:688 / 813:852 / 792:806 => 0.58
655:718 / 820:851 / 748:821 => 3.34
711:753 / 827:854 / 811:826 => -0.17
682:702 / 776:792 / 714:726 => 1.28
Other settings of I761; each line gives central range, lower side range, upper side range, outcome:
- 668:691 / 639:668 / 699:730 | 0.4 mm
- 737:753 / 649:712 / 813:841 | 0.7 mm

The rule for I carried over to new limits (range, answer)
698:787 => 1.167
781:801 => 1.222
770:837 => 1.203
